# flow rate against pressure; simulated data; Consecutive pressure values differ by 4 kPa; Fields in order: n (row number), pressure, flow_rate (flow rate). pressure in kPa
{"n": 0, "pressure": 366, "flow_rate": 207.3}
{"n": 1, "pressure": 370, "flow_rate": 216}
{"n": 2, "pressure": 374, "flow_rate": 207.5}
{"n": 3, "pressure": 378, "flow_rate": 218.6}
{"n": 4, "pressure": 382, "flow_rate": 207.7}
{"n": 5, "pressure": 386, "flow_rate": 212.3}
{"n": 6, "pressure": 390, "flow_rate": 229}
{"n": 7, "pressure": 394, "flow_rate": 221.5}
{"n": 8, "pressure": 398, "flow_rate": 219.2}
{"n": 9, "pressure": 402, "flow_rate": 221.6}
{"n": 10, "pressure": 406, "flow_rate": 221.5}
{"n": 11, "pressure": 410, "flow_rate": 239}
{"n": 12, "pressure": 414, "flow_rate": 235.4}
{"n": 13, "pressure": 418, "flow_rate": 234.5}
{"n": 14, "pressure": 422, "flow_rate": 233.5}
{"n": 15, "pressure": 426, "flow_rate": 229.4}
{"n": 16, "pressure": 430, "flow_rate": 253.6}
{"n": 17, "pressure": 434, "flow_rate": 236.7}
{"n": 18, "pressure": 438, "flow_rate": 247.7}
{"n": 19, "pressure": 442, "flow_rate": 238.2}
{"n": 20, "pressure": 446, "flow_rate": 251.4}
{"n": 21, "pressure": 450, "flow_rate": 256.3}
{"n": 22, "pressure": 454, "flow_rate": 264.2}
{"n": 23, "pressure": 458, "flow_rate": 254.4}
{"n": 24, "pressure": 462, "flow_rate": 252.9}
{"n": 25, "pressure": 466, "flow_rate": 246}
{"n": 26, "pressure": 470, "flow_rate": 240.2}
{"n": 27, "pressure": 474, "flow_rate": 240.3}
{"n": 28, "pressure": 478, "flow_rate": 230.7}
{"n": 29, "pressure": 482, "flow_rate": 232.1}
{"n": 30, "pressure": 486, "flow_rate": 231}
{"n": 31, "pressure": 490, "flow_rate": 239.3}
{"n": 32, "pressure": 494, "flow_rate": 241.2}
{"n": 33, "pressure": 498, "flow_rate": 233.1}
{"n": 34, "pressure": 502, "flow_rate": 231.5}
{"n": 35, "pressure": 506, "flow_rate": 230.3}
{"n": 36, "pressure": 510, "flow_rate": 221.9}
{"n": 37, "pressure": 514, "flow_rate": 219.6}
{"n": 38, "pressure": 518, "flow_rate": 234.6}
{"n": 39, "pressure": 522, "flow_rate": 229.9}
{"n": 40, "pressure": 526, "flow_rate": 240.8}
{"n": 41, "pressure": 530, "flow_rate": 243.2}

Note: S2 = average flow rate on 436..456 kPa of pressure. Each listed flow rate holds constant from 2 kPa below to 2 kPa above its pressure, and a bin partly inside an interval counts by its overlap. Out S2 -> 252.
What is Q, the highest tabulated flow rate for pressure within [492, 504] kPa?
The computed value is 241.2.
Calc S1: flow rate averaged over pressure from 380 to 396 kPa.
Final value 218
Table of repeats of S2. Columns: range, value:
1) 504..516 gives 224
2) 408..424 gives 236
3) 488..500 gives 238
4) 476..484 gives 231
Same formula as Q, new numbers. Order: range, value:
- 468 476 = 240.3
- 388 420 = 239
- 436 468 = 264.2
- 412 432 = 253.6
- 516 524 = 234.6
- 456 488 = 254.4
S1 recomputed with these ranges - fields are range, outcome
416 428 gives 232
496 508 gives 232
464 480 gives 239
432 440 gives 242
